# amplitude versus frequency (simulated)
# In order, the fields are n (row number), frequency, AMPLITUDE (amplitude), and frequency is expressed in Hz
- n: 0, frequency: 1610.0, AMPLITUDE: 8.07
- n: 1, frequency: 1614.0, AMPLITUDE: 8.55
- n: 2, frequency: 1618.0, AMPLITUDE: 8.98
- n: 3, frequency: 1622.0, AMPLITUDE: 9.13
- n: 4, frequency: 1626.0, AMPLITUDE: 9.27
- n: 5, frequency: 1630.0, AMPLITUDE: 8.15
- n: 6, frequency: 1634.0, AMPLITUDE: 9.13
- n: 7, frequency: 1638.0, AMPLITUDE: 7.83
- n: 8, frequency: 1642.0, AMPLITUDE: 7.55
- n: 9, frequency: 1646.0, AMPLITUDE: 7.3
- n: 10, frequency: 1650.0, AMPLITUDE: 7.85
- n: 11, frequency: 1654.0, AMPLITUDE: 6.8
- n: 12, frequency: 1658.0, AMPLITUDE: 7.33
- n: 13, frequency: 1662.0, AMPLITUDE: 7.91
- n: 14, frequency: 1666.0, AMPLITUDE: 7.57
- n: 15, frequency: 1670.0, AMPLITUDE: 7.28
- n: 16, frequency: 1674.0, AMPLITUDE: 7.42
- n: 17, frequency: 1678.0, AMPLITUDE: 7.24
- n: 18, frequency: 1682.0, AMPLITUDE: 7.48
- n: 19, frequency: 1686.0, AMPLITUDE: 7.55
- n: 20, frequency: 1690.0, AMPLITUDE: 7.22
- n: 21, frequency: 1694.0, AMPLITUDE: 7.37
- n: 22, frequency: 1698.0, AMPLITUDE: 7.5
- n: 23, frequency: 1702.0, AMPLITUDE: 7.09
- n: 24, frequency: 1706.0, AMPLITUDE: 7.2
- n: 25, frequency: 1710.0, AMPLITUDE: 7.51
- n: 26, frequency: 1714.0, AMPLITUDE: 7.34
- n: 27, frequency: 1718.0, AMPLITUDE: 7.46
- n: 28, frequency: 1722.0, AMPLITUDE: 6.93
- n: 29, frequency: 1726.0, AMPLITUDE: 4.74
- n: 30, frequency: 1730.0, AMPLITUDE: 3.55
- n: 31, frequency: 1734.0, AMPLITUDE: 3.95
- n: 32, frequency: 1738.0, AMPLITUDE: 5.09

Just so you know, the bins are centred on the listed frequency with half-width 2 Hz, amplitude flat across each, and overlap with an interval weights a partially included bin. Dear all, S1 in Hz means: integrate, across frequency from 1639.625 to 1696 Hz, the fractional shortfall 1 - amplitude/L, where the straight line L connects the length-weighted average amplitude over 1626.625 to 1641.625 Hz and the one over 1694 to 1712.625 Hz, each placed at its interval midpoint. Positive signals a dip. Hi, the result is 3.10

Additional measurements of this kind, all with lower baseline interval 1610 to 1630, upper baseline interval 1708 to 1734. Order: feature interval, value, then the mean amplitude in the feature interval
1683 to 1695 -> -0.8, 7.39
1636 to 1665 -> 1.7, 7.51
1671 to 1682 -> -0.1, 7.35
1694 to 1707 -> -1.3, 7.28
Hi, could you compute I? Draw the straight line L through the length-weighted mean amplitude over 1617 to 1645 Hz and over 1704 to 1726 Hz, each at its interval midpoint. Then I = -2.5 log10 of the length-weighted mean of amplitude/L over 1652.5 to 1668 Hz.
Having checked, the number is 0.08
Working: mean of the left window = 8.52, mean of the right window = 7.06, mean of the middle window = 7.42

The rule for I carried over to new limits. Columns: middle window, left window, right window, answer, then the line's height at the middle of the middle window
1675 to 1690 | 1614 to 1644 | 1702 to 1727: 0.025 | 7.57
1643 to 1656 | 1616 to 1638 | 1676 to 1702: 0.135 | 8.3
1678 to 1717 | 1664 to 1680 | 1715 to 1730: -0.101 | 6.71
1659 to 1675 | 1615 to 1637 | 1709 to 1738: 0.006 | 7.58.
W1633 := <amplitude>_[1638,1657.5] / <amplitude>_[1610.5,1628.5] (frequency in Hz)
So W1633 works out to 0.84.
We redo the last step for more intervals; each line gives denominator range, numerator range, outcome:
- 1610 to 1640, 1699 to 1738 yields 0.71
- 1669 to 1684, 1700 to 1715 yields 0.99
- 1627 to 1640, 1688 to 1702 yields 0.87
